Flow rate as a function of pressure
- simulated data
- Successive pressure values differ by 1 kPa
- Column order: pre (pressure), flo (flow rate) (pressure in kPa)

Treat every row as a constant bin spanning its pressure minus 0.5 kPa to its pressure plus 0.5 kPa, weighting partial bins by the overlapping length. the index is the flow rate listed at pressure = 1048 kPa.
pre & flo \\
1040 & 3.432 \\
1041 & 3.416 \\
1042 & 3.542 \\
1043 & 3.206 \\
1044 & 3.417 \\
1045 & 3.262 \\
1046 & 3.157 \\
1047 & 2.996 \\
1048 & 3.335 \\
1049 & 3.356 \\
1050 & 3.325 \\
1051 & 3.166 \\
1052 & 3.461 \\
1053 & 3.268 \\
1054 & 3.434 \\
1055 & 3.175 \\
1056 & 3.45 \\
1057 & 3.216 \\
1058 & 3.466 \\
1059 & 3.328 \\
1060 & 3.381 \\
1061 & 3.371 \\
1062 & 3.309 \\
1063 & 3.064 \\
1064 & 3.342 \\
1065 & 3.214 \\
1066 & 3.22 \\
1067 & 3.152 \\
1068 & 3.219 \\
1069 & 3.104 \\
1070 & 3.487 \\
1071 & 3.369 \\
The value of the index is 3.335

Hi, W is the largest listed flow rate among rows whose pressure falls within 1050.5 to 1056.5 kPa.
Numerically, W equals 3.461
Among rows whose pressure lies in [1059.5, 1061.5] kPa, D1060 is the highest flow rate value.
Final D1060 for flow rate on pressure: 3.381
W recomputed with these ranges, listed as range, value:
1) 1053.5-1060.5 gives 3.466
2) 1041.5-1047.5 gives 3.542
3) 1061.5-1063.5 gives 3.309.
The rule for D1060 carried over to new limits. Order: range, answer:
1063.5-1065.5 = 3.342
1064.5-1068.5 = 3.22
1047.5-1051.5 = 3.356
